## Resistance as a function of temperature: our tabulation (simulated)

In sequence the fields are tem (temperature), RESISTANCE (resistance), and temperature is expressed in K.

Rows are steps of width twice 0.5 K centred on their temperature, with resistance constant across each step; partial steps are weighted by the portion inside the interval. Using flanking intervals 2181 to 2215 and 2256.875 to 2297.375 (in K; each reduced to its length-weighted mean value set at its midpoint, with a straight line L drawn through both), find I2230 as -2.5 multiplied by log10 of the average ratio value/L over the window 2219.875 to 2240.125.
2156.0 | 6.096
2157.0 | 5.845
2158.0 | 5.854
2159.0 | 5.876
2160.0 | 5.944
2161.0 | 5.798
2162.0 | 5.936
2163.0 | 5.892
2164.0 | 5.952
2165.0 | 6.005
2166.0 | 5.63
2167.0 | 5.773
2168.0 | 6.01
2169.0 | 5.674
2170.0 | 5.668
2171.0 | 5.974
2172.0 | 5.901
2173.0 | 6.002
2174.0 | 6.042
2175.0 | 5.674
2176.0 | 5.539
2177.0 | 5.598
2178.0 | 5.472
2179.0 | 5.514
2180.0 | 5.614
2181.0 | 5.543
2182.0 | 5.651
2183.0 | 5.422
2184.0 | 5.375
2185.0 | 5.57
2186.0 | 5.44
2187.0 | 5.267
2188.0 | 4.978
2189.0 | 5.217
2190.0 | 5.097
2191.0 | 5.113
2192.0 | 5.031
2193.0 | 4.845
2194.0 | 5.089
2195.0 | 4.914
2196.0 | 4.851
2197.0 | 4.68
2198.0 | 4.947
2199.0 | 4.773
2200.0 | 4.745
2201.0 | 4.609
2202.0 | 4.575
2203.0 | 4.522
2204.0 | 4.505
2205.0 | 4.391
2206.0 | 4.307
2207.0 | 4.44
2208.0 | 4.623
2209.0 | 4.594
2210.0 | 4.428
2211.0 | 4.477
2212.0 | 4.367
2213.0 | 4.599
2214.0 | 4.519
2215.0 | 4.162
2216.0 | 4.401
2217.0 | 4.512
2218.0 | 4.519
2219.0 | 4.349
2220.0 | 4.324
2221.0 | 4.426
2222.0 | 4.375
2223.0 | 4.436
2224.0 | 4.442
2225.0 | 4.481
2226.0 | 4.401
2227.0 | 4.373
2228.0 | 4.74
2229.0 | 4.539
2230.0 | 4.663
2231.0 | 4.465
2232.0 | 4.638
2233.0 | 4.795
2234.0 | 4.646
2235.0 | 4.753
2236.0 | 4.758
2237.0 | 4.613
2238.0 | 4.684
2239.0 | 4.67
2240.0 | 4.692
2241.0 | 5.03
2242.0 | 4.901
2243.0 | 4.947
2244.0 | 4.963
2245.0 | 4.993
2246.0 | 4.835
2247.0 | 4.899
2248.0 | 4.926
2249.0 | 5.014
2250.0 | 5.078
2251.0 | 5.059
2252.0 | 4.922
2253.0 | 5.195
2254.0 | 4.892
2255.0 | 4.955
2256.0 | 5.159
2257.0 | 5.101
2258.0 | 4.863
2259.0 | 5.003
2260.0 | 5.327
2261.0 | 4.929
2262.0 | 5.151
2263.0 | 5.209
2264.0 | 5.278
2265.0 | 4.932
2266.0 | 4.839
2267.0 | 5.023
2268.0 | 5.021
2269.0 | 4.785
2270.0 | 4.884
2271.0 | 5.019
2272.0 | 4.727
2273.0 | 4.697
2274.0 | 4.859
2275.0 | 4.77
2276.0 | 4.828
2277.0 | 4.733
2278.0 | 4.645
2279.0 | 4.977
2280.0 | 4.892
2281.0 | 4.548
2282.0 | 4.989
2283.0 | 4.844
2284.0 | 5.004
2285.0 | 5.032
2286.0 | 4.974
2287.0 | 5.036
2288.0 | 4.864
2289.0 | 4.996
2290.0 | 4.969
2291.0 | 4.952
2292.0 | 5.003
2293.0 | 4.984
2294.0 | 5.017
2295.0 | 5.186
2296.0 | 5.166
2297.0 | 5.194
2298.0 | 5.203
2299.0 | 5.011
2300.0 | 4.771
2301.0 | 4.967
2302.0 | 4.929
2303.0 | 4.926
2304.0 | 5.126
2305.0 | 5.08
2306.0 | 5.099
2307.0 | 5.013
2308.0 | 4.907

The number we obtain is 0.074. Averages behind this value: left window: 4.85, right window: 4.96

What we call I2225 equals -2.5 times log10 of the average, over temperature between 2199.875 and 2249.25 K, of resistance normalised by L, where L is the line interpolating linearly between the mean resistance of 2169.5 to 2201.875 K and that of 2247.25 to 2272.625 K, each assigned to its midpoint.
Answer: 0.12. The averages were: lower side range 5.31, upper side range 5.01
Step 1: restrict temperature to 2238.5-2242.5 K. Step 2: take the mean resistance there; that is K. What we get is 4.82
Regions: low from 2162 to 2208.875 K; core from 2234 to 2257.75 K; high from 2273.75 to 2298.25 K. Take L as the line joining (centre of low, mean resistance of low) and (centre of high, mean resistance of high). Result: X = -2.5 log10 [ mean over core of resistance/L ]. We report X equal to 0.04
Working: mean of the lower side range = 5.27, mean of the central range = 4.91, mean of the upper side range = 4.94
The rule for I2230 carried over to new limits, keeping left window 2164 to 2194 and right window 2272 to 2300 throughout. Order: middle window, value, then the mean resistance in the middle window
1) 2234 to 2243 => 0.095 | 4.77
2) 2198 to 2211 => 0.184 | 4.56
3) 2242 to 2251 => 0.042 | 4.96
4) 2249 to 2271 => 0.011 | 5.03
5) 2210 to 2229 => 0.194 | 4.44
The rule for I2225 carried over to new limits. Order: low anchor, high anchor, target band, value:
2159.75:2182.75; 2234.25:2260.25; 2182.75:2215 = 0.14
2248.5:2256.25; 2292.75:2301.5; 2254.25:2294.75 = 0.02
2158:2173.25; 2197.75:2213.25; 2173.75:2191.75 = -0.03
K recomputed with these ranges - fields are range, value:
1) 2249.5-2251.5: 5.07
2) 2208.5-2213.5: 4.49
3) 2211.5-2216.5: 4.41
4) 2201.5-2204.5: 4.53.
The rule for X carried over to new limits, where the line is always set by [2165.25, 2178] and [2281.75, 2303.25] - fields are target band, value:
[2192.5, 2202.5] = 0.17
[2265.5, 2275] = 0.06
